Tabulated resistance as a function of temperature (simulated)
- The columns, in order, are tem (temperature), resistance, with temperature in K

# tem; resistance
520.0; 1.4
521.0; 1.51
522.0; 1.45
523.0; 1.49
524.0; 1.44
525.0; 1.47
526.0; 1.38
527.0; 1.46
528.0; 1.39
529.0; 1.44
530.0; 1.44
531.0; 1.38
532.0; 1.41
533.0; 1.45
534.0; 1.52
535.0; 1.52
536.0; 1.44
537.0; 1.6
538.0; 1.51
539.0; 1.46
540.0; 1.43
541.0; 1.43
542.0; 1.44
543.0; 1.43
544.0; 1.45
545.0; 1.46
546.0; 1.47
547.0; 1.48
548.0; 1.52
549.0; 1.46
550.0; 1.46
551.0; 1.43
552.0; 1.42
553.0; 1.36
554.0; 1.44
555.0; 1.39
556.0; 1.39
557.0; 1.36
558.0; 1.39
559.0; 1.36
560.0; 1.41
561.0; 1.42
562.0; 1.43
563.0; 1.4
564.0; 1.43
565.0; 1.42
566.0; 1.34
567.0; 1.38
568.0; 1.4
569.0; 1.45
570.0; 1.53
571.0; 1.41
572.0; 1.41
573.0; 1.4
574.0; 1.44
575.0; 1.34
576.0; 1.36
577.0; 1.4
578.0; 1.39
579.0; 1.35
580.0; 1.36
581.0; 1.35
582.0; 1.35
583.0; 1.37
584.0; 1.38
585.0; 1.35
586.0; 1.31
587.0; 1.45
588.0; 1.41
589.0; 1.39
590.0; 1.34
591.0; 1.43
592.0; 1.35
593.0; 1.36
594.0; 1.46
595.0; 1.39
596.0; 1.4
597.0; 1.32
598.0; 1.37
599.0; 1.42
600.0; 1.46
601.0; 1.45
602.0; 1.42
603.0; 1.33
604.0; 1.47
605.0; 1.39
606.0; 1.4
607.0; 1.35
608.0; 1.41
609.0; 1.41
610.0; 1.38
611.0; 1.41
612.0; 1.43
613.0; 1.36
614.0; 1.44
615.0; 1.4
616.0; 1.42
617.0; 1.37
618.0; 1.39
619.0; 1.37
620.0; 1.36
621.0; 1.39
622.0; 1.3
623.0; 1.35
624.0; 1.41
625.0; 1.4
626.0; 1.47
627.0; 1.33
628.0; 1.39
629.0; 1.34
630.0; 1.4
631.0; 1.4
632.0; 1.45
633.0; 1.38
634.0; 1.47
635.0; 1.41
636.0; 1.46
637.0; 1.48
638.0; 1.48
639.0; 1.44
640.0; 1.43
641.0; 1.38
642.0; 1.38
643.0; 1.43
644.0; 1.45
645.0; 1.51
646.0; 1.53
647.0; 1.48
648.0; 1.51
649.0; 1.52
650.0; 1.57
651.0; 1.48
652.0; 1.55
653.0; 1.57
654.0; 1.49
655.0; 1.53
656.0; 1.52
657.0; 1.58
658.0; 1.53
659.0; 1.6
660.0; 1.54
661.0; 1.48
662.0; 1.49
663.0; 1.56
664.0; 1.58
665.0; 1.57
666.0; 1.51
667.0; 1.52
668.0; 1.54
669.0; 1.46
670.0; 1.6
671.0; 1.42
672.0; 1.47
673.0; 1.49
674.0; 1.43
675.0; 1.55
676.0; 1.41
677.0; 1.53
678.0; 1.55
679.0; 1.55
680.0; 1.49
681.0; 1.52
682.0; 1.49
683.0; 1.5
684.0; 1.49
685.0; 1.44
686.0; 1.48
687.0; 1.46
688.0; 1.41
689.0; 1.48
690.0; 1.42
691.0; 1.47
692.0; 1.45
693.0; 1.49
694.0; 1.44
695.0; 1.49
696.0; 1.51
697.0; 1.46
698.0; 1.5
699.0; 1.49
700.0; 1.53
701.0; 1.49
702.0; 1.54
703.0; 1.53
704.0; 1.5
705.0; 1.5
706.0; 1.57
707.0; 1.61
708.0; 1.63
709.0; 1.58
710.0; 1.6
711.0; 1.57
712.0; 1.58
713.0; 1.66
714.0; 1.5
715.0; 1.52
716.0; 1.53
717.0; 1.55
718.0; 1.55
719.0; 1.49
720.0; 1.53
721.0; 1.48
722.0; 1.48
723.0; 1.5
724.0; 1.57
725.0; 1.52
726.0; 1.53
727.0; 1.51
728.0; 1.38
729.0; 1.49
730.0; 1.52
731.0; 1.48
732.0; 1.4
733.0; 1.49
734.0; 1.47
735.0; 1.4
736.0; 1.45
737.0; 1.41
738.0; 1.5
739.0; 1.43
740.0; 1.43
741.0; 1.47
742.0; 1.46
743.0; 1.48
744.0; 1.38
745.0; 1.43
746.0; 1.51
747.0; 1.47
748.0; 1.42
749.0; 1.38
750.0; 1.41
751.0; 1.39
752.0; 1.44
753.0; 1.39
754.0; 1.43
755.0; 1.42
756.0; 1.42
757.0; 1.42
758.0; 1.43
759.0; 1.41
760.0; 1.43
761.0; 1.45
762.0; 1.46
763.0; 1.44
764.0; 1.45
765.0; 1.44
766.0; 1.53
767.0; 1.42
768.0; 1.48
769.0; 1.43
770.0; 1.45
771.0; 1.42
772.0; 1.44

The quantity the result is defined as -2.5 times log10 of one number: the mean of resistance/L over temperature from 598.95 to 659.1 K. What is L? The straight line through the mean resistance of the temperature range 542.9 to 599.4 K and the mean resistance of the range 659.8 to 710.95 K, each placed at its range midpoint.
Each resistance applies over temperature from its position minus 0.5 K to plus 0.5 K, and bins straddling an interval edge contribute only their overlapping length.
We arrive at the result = 0.015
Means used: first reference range 1.4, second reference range 1.51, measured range 1.44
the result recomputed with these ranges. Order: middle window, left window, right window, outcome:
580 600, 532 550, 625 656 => 0.06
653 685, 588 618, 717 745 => -0.06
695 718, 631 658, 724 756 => -0.06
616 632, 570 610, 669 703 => 0.03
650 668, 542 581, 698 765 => -0.06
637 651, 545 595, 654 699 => 0.00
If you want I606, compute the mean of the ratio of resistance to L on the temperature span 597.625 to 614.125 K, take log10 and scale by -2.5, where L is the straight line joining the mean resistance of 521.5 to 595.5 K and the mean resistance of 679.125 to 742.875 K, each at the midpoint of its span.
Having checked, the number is 0.03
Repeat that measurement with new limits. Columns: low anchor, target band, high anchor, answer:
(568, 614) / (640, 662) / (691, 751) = -0.047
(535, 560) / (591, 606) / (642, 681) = 0.056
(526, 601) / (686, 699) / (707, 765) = -0.004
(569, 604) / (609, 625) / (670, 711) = 0.029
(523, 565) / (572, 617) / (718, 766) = 0.040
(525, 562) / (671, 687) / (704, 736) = 0.009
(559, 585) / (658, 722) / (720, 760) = -0.058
